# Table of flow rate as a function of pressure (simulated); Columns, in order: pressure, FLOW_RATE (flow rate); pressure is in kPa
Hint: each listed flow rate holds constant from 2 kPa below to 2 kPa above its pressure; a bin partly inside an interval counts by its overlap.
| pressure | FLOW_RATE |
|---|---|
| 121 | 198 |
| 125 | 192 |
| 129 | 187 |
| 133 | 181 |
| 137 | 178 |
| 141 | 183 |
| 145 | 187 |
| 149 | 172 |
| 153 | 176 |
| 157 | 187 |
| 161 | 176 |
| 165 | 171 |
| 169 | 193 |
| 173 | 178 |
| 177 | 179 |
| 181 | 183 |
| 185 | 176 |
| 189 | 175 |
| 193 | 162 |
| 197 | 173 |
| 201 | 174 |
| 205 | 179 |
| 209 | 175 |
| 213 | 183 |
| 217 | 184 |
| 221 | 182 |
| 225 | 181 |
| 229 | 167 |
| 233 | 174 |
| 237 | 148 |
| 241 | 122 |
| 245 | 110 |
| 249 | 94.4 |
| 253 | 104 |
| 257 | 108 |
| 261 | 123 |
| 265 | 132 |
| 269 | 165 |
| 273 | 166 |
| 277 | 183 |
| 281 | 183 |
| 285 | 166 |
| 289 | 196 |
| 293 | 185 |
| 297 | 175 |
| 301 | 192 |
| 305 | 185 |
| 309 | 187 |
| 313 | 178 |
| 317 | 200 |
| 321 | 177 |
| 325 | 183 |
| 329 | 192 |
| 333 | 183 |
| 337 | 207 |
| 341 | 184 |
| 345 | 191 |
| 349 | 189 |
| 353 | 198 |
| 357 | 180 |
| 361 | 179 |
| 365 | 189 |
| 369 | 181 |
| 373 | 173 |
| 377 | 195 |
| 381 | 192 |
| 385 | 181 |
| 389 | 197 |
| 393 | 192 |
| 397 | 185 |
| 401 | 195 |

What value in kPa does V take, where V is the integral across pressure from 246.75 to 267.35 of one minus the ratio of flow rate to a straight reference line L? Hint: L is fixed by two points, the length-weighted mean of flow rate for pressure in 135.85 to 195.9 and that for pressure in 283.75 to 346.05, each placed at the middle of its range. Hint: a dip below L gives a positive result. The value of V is 7.9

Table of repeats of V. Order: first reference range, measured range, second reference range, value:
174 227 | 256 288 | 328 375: 4.6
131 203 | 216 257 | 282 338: 8.5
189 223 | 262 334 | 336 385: 1.8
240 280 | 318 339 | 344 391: -2.7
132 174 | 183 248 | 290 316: 5.9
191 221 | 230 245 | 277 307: 2.9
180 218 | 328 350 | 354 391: -0.9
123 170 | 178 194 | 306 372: 0.7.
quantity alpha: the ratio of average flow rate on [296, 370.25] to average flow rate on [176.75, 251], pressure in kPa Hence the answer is 1.14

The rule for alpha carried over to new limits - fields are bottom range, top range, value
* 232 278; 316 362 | 1.41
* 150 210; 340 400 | 1.06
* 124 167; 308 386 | 1.04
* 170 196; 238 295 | 0.83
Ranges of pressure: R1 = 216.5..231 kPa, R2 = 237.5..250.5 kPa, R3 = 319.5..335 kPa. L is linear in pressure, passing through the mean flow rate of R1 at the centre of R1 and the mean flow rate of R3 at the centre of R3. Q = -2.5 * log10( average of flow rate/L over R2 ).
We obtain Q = 0.49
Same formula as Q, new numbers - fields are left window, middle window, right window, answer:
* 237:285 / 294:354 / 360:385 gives -0.148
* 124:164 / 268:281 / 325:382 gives 0.071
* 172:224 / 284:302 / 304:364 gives 0.007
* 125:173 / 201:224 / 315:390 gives 0.020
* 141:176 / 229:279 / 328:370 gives 0.322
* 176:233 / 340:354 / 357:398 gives -0.035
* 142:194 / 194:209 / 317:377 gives 0.035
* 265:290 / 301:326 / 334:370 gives -0.033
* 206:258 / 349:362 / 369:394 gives -0.034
